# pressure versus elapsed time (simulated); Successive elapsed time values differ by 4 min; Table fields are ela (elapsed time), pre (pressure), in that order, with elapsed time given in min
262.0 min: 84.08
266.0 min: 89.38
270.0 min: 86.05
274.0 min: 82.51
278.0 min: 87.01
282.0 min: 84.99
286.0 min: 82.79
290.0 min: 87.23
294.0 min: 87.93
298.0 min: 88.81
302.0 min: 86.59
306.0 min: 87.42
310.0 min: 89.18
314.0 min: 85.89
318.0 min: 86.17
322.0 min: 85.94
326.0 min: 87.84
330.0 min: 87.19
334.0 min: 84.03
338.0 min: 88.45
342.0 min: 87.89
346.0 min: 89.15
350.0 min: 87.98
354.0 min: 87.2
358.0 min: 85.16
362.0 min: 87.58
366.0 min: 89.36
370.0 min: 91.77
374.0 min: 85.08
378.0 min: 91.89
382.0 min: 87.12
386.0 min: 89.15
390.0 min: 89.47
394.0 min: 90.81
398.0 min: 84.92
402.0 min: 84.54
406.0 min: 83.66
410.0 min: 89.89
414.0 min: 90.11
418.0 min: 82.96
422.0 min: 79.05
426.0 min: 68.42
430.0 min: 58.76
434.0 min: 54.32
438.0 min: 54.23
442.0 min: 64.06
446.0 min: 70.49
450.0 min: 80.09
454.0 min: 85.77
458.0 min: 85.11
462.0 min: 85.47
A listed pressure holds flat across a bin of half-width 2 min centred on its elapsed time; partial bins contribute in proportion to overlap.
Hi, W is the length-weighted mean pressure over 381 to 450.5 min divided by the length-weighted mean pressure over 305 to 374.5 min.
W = 0.89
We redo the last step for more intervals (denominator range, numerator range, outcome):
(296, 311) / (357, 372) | 1.01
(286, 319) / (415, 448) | 0.77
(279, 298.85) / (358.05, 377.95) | 1.03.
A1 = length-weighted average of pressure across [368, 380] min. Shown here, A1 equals 89.6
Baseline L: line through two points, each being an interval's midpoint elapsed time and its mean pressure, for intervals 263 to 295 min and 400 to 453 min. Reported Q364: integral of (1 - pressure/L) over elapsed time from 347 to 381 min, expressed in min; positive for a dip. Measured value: -3.9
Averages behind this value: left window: 85.9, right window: 74.1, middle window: 88.2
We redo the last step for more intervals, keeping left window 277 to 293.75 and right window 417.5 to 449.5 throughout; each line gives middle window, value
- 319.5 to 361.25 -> -4.6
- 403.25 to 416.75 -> -3.5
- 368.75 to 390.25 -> -4.6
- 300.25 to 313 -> -0.7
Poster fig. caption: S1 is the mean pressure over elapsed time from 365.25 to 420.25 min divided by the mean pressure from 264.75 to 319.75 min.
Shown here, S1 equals 1.0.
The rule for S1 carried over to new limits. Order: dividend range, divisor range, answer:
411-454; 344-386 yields 0.81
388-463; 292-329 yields 0.89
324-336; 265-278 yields 1.01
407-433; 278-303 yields 0.90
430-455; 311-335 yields 0.77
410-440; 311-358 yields 0.82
